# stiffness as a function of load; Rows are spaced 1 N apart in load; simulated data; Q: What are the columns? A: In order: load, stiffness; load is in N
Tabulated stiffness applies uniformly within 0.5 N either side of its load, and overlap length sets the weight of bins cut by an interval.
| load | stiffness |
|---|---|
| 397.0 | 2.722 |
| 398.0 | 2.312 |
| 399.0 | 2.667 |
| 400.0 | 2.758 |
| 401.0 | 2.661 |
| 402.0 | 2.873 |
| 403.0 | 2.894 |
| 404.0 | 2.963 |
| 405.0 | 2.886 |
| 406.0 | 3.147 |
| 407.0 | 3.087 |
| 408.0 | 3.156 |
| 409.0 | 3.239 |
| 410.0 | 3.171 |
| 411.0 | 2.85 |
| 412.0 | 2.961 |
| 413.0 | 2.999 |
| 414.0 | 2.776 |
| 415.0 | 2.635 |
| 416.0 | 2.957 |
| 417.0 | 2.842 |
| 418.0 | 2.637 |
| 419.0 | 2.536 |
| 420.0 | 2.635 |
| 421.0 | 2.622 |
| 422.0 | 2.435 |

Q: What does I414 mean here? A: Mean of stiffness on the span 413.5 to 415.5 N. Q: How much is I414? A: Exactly 2.71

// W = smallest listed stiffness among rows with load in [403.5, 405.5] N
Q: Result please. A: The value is 2.886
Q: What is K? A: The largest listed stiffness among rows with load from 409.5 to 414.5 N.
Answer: 3.171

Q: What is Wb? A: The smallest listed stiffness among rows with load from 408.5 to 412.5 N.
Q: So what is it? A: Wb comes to 2.85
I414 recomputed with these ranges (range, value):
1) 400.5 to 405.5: 2.86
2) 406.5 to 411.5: 3.1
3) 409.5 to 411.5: 3.01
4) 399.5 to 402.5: 2.76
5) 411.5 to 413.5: 2.98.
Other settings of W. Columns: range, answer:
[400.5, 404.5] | 2.661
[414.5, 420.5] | 2.536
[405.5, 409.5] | 3.087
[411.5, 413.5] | 2.961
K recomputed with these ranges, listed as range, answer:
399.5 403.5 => 2.894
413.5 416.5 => 2.957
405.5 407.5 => 3.147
